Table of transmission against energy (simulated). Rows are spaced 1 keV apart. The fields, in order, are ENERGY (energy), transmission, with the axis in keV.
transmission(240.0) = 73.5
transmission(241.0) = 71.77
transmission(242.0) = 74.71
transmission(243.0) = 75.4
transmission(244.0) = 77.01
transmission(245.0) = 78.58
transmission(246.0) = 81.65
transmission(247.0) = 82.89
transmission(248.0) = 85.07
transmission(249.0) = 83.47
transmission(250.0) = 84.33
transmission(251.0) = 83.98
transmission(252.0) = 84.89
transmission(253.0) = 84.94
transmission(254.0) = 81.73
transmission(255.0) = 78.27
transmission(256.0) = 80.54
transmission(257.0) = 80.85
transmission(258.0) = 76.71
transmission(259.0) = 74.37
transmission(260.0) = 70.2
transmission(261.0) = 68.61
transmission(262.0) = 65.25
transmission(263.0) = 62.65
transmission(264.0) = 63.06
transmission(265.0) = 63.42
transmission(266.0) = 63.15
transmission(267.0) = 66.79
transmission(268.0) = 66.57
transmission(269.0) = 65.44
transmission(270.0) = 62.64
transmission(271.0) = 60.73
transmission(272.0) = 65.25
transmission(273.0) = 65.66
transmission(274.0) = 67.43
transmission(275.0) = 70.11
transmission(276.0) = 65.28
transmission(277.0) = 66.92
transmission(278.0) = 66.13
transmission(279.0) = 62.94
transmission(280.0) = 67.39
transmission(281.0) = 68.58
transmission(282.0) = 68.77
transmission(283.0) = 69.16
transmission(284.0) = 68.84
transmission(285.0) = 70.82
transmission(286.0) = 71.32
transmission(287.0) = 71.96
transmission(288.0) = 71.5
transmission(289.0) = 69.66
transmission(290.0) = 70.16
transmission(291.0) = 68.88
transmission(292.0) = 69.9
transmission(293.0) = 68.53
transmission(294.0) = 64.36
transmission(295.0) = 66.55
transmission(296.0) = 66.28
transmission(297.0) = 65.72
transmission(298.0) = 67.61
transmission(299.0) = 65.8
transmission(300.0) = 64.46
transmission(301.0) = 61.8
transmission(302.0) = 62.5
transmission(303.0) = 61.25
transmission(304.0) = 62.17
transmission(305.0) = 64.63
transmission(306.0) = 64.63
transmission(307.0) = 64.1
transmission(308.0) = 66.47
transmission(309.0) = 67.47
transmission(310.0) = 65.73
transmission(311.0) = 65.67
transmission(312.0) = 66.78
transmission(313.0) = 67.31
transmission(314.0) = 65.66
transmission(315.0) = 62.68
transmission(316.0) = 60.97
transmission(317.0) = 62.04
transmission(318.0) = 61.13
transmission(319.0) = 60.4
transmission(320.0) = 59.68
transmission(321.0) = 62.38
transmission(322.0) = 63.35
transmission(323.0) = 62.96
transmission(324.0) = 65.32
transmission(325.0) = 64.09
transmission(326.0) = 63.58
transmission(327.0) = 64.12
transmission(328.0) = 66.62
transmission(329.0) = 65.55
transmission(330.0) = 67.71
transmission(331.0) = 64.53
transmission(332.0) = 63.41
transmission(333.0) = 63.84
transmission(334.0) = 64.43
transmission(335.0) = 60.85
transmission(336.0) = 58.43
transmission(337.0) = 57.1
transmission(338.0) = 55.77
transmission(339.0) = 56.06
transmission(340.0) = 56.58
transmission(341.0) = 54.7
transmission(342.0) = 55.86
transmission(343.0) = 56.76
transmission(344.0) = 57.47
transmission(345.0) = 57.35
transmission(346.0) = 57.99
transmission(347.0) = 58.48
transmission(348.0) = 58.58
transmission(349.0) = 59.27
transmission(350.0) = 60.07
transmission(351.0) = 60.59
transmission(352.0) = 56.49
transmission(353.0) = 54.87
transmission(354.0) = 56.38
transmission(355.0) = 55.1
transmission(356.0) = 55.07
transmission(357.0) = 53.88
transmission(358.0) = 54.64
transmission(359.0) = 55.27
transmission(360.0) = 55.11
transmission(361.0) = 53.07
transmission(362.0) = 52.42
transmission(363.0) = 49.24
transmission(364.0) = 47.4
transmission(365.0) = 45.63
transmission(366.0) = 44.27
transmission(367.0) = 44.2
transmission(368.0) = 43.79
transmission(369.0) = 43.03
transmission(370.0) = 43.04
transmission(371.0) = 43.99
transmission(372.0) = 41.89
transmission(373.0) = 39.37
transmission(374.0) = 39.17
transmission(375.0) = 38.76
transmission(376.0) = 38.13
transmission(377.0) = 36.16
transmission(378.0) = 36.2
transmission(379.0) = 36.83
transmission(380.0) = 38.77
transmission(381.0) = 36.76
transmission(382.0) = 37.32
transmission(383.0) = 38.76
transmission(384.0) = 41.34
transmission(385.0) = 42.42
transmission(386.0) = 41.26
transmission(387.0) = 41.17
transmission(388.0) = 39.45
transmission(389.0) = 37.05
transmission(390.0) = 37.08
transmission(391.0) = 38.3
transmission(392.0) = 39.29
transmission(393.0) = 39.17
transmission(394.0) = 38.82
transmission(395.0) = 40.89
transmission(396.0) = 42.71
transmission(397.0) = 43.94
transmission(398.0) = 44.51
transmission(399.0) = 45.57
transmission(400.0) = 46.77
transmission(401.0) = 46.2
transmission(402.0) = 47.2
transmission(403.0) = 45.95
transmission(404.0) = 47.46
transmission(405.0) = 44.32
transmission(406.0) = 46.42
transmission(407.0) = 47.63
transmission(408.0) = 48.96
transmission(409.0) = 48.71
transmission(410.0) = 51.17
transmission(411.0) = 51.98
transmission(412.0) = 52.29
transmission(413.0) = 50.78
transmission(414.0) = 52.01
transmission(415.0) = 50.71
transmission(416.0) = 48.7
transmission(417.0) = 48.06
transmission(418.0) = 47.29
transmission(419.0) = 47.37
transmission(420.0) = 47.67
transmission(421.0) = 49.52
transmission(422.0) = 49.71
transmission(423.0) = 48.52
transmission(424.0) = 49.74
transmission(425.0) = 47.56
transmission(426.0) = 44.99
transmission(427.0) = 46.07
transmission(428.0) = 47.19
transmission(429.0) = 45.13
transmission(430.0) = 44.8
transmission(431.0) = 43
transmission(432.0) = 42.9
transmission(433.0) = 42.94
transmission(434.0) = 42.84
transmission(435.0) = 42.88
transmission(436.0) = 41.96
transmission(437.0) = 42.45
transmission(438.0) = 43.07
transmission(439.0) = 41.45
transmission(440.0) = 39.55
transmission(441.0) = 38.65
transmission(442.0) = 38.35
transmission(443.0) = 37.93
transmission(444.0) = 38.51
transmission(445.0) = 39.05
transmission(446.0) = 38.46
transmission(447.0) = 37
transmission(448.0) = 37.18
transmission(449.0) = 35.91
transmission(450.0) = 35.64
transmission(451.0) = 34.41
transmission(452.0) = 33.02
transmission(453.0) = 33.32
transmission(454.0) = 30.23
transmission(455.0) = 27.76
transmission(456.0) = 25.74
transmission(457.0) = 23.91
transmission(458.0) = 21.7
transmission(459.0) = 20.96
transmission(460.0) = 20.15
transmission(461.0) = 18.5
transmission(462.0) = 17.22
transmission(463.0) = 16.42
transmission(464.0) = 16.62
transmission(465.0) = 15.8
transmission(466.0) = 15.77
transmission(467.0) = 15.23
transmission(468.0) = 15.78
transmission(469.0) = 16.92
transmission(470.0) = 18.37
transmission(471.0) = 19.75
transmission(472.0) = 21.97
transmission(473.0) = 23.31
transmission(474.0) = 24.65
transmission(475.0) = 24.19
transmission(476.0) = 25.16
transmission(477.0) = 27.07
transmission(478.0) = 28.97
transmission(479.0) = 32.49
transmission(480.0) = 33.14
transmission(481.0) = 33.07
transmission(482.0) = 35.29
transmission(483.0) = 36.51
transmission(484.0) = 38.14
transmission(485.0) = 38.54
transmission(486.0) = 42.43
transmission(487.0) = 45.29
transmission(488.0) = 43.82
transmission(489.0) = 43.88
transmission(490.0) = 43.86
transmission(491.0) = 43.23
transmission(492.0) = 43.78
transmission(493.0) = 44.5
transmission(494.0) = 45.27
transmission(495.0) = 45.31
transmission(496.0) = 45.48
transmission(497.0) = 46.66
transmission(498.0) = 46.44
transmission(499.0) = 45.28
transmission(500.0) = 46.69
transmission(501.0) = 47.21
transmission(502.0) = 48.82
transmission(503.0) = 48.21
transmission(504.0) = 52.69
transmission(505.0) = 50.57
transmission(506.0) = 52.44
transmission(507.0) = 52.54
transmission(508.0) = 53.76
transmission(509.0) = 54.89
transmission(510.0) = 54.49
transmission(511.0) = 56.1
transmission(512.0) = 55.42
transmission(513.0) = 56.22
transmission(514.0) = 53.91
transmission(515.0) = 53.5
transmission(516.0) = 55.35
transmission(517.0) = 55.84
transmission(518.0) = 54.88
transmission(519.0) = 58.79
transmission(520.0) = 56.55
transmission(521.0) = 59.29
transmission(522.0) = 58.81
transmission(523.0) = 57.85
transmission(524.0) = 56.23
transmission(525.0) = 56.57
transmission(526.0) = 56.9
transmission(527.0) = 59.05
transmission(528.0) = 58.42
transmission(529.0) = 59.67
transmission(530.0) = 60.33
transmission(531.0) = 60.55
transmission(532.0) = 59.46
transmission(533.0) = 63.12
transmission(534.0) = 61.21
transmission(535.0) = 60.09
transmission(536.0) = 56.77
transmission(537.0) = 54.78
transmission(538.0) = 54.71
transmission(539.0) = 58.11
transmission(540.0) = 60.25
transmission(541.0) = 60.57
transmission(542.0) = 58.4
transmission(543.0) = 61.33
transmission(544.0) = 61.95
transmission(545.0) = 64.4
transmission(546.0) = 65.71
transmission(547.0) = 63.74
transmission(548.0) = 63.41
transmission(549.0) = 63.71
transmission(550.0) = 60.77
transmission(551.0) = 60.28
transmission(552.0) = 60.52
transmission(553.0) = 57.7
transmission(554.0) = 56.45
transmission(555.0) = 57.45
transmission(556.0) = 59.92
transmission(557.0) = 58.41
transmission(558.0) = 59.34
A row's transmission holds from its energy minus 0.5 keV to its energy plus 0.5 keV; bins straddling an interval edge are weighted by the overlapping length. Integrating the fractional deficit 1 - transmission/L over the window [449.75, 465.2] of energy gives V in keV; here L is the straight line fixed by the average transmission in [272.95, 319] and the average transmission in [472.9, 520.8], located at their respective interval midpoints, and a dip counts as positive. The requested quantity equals 7.8 keV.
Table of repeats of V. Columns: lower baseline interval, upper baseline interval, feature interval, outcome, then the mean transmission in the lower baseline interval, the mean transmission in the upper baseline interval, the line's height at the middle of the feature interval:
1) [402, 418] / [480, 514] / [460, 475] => 9.1 keV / 48.9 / 46.5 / 47.3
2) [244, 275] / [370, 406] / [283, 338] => -4.2 keV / 73.3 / 41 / 60.5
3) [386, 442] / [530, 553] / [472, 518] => 9.5 keV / 45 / 60.6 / 54.9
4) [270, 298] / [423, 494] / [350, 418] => 3.3 keV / 67.6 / 33.8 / 48.3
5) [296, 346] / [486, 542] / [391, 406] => 3.9 keV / 62.6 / 53.3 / 58.8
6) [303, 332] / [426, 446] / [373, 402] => 6.1 keV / 64.1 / 42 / 51.1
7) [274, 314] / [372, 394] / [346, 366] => -3.1 keV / 66.9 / 38.8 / 47.3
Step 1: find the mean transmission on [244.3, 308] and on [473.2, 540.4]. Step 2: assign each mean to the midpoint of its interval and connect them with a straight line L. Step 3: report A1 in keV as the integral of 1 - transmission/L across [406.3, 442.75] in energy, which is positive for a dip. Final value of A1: 6.6 keV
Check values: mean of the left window 70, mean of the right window 49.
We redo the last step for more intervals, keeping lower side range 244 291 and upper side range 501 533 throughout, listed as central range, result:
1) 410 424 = 2.8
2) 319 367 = 6.4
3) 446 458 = 5.6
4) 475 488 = 5.2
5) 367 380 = 5.0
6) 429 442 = 4.0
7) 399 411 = 2.9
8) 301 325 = 1.8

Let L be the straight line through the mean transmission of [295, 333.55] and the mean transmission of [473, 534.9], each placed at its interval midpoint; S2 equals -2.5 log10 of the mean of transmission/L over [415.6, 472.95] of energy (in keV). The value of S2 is 0.470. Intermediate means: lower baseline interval 64.3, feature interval 34.8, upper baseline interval 48.2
